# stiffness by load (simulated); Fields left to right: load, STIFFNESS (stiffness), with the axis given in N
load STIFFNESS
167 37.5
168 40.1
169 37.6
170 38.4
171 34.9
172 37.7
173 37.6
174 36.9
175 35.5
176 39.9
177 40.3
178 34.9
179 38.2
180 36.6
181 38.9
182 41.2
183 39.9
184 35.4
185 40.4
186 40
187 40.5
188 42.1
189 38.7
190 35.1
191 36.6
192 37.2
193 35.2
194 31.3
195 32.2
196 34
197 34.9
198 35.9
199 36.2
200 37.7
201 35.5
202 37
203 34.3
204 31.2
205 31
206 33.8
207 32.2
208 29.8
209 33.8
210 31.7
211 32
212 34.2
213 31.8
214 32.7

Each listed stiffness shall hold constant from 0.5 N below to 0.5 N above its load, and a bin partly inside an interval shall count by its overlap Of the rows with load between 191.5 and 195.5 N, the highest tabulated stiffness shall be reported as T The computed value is 37.2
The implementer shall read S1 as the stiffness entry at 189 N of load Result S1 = 38.7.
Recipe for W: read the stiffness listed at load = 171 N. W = 34.9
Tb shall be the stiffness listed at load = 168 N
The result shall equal 40.1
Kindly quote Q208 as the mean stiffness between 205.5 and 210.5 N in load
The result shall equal 32.3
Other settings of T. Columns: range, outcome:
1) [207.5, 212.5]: 34.2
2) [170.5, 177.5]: 40.3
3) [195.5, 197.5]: 34.9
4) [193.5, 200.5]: 37.7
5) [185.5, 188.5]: 42.1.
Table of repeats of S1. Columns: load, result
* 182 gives 41.2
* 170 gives 38.4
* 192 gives 37.2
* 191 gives 36.6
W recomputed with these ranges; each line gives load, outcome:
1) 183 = 39.9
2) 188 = 42.1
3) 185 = 40.4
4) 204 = 31.2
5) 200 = 37.7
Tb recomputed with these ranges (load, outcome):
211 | 32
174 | 36.9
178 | 34.9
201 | 35.5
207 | 32.2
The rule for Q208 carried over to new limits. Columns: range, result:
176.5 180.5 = 37.5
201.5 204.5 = 34.2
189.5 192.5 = 36.3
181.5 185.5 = 39.2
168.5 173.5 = 37.2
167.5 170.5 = 38.7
